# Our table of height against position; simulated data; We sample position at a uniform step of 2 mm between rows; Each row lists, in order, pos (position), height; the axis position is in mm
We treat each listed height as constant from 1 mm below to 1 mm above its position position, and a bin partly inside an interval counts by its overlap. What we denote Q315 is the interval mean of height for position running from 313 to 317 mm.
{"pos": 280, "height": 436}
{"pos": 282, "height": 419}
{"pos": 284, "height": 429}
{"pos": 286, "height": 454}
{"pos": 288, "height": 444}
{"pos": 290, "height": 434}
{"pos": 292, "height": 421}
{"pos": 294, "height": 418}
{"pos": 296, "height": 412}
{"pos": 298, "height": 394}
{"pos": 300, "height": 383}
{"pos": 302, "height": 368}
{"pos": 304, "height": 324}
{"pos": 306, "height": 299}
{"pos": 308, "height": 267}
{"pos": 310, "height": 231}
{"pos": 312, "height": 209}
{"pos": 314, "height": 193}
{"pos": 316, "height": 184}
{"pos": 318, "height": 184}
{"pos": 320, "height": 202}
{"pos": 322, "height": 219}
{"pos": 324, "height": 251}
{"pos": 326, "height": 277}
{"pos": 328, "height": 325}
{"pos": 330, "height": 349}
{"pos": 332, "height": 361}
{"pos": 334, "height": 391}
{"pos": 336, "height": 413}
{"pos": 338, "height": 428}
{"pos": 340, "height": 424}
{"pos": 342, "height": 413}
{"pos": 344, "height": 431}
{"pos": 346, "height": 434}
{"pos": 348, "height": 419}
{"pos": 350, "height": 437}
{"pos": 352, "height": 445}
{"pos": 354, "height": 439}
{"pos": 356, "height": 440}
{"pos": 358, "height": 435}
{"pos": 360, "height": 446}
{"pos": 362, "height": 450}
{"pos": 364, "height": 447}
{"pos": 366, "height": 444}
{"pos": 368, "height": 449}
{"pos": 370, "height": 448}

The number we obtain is 188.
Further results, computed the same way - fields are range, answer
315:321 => 190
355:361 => 440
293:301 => 402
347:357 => 436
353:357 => 440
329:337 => 378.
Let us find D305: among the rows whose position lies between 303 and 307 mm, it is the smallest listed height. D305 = 299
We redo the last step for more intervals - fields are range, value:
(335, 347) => 413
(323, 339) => 251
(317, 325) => 184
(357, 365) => 435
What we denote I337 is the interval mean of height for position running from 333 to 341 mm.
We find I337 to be 414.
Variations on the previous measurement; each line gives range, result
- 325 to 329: 301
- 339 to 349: 424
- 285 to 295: 434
